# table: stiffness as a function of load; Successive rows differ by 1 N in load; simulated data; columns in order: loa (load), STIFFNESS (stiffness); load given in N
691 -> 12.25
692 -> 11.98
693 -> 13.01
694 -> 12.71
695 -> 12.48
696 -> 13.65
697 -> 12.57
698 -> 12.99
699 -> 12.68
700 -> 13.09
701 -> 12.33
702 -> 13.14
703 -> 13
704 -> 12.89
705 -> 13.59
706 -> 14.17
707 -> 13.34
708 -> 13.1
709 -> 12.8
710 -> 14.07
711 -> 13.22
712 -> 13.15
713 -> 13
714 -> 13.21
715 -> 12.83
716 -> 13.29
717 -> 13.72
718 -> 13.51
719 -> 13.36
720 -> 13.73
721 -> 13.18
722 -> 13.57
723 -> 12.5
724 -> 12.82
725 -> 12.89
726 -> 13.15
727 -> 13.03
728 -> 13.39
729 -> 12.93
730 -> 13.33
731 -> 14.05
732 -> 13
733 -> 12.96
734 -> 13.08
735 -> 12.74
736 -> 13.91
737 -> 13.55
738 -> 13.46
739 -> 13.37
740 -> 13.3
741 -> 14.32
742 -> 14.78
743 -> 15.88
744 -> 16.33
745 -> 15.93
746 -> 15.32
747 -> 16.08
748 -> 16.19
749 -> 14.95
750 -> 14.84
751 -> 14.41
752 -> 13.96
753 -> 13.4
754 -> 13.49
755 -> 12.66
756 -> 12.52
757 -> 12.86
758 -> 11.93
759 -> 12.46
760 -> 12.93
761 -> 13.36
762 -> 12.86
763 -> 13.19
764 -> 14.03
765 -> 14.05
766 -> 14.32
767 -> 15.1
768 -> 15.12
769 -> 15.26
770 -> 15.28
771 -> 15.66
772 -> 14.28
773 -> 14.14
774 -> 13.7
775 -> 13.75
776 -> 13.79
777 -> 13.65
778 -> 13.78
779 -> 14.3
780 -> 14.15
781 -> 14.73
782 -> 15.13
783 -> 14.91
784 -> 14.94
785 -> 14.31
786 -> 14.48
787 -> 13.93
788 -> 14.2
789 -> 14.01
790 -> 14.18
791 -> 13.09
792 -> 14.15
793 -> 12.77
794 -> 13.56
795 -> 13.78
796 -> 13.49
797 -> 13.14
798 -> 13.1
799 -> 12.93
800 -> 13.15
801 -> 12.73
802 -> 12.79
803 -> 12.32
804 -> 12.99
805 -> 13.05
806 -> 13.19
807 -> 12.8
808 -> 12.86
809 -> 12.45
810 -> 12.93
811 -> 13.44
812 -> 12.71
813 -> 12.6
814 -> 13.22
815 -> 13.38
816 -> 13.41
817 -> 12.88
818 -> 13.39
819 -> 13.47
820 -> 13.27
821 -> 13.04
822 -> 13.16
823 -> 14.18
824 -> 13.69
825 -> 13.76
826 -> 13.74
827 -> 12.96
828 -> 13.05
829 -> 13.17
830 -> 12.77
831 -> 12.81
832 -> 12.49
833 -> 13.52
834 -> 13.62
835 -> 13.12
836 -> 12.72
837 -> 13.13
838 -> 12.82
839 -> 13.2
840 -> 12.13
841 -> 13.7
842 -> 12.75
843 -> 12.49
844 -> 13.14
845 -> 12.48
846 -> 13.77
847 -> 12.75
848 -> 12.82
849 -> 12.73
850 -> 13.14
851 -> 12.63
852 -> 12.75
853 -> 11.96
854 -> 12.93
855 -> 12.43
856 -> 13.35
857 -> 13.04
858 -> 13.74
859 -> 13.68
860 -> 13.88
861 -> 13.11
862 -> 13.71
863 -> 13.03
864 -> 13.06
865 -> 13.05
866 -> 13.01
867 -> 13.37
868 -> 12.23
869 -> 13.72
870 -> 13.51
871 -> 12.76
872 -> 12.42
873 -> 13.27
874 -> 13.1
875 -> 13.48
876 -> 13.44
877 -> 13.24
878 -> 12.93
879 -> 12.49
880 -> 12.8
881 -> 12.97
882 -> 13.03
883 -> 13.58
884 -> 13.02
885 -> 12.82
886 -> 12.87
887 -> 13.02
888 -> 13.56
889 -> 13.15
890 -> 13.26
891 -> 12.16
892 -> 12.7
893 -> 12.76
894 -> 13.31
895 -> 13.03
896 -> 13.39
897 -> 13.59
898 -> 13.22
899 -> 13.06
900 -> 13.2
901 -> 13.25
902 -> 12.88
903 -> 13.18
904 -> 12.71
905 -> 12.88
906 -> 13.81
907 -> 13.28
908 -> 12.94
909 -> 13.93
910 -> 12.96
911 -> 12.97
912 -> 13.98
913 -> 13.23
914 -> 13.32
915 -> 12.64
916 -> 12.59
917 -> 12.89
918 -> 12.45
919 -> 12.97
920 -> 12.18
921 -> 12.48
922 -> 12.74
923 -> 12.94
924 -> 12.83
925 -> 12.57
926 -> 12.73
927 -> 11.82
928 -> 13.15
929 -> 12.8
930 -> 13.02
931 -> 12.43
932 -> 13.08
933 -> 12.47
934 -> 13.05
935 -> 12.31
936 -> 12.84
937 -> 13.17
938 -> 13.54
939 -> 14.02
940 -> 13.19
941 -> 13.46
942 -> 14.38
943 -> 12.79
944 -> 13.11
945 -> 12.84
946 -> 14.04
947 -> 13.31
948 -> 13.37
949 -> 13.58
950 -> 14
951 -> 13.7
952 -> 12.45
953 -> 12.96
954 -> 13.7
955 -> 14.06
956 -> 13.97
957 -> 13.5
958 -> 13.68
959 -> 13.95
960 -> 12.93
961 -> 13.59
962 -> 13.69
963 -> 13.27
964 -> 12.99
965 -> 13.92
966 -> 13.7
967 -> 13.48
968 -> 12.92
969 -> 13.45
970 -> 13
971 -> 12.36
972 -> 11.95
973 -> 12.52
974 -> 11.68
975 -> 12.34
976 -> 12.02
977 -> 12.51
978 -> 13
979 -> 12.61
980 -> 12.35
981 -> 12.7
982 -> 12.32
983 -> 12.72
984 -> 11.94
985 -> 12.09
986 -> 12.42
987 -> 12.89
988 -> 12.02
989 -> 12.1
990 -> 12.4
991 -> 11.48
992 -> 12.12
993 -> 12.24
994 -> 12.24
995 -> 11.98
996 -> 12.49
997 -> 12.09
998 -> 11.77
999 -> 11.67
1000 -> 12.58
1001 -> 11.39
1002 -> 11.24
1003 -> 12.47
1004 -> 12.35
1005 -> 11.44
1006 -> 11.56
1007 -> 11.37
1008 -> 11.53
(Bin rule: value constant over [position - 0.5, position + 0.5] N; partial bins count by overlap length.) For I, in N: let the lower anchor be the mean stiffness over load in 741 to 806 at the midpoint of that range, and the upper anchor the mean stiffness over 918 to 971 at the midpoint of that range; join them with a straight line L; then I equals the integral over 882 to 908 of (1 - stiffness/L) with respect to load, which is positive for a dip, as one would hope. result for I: 0.6 N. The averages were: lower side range 14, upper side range 13.2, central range 13.1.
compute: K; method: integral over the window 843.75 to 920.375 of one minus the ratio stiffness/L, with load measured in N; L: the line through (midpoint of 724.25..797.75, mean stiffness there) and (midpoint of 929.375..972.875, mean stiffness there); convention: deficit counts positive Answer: 2.6 N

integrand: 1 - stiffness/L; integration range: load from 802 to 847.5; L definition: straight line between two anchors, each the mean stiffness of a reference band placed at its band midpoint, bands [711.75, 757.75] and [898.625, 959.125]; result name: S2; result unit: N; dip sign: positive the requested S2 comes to 1.3 N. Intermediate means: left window 13.7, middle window 13.1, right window 13.1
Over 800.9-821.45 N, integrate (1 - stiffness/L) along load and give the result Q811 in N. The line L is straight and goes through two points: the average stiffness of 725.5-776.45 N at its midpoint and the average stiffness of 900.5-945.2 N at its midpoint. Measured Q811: 0.9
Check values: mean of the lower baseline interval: 14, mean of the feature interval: 13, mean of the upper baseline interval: 13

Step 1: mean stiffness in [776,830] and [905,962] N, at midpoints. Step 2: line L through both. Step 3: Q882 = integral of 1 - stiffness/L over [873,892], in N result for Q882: 0.3 N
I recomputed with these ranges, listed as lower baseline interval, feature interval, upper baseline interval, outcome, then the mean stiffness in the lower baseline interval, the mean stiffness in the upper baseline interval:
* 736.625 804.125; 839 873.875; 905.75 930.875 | 0.9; 14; 12.9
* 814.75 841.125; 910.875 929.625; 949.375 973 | 0.7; 13.2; 13.3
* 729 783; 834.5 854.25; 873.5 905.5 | 0.8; 14.1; 13.1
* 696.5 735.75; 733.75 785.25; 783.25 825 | -3.5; 13.2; 13.4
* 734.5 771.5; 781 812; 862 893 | 0.6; 14.2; 13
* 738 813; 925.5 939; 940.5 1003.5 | 0.2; 13.9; 12.8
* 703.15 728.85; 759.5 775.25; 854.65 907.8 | -1.2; 13.3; 13.1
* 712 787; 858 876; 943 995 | 0.2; 13.9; 12.9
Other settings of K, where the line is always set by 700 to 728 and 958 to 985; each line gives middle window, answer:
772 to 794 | -1.65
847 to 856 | 0.21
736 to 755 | -2.03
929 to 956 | -0.80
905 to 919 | -0.23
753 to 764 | 0.20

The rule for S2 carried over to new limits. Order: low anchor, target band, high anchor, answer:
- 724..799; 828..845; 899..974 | 0.8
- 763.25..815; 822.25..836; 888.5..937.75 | 0.2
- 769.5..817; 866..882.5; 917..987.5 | 0.3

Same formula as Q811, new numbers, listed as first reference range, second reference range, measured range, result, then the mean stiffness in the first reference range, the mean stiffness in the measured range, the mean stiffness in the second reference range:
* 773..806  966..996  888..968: -2.35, 13.7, 13.2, 12.4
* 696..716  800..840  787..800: -0.43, 13.1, 13.5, 13.1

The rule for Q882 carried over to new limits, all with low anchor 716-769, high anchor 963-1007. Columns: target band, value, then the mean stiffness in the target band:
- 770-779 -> -0.4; 14.2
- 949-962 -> -1.1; 13.5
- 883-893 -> 0.0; 13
